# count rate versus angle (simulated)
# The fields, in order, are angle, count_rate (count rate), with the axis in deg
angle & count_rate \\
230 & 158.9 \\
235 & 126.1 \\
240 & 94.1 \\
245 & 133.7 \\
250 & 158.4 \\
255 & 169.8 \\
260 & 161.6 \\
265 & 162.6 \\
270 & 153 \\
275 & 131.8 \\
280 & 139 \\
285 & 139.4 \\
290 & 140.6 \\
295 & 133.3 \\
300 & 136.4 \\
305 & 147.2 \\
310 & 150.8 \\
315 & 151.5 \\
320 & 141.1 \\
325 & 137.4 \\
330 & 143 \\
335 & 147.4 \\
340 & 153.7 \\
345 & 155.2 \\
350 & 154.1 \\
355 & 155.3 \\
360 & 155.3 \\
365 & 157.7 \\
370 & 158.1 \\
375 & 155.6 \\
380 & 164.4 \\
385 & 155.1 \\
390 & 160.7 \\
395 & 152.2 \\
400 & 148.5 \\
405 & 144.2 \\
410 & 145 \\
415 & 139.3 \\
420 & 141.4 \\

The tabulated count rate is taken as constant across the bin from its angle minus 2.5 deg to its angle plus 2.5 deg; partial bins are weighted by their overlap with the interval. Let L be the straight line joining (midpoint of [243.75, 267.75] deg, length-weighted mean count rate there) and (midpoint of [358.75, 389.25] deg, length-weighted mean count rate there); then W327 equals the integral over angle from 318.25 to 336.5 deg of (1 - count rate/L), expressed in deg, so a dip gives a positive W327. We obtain 1.9 deg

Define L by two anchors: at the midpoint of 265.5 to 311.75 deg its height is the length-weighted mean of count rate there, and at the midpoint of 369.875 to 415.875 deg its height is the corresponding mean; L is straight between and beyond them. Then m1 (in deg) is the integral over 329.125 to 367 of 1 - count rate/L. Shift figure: -1.3 deg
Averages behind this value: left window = 142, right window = 152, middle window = 153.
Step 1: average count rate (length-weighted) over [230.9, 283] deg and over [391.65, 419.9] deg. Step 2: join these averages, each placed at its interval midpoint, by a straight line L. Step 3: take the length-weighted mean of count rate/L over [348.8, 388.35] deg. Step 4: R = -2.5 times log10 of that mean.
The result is -0.08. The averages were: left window 143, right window 146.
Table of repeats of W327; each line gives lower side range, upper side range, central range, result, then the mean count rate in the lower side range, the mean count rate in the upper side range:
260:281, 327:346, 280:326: 2.18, 149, 149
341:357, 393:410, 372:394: -1.22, 155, 148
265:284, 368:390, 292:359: 1.92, 144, 159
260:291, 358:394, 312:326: 0.64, 146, 158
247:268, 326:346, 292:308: 1.59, 162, 148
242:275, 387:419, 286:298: 1.19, 154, 148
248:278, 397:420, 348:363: -0.67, 156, 144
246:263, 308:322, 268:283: 1.48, 161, 148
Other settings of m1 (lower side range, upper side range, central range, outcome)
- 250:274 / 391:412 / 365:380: -0.74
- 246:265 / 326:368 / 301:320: 0.98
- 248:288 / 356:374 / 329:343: 0.58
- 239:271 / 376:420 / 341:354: -0.36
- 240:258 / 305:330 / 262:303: 0.91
